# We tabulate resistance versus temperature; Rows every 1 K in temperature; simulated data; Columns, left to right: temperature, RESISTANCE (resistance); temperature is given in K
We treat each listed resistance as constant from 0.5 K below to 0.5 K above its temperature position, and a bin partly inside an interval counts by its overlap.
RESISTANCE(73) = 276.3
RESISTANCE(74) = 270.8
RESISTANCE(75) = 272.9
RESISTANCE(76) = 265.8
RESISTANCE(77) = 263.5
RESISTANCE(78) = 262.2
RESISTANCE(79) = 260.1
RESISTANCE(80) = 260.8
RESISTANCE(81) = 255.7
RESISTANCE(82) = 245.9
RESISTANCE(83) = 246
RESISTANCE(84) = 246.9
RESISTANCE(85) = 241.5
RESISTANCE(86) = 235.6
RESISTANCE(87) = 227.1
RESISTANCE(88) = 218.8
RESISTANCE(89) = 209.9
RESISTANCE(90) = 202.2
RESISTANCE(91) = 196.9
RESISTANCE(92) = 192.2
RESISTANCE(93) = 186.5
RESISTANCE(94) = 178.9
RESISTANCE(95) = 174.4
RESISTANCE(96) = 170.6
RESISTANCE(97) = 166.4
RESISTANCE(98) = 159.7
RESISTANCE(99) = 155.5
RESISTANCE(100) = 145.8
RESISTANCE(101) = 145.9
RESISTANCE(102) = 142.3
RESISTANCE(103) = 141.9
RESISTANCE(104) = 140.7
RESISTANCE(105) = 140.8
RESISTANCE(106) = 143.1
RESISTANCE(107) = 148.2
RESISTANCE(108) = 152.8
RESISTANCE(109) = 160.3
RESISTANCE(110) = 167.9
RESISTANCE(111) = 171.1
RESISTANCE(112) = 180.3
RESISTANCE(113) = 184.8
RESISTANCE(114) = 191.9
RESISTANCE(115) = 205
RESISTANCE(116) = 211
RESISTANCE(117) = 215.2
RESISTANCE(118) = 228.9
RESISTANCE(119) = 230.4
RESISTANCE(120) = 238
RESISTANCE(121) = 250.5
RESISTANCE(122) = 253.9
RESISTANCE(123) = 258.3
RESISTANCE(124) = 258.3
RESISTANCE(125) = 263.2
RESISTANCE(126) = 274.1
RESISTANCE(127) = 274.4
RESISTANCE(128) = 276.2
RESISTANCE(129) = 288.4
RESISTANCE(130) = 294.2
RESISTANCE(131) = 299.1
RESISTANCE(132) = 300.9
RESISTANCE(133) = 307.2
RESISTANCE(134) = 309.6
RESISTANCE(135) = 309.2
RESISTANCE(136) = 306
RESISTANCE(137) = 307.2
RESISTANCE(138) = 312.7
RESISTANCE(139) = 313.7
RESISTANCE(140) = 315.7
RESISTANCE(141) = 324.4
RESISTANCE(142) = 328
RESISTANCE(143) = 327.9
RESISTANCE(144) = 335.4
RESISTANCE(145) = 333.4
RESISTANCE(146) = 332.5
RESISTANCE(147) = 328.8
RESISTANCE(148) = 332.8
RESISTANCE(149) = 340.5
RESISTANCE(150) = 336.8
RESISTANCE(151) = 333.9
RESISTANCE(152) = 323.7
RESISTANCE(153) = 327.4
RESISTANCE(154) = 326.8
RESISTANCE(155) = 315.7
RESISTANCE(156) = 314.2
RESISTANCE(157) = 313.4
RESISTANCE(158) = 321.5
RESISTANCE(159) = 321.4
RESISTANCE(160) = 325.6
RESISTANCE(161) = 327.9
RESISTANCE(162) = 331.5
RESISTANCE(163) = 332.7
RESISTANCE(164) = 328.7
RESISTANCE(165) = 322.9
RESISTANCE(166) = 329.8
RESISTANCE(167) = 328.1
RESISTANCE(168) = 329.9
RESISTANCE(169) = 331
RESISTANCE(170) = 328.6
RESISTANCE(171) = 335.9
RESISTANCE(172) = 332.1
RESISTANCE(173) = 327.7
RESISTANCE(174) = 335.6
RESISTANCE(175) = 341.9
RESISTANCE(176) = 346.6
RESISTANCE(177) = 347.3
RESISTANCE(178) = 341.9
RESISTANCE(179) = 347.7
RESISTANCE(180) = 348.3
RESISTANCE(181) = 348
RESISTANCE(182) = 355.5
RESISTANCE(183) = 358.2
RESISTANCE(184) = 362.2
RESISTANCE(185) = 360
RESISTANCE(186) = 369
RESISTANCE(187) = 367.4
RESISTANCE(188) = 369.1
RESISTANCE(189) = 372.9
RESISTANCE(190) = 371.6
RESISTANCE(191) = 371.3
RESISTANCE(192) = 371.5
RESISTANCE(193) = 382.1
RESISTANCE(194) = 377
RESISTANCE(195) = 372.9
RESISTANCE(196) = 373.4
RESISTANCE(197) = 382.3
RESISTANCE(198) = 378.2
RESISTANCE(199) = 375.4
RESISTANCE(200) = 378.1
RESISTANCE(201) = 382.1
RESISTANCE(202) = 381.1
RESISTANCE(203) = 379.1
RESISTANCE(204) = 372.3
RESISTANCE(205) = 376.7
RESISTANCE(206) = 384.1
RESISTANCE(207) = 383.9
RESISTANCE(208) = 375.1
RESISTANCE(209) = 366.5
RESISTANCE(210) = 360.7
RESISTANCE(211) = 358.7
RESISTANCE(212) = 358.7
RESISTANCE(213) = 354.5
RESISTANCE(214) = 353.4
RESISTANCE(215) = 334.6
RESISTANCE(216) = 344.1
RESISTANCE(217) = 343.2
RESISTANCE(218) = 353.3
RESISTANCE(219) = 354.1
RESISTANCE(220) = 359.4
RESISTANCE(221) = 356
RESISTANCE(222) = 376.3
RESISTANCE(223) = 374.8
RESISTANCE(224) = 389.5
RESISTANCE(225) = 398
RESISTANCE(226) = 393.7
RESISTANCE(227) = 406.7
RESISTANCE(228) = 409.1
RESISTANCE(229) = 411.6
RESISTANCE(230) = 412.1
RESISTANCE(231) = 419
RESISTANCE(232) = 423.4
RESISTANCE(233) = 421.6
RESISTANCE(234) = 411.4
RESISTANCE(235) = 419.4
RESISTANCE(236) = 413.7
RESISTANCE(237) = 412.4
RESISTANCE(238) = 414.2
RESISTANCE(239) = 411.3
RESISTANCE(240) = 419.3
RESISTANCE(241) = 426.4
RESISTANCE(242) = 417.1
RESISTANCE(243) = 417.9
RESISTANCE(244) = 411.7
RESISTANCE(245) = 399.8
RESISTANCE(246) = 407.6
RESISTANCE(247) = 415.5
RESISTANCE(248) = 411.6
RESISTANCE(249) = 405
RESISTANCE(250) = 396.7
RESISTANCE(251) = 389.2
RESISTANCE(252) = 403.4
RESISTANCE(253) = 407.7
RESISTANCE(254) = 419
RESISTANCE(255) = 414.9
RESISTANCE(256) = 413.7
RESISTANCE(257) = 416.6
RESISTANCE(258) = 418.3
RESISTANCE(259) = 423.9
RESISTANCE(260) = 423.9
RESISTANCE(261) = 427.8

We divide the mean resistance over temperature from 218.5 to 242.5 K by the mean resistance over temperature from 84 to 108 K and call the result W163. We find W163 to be 2.26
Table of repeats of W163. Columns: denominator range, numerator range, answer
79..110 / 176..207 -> 1.95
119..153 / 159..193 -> 1.14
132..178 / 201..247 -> 1.19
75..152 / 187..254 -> 1.60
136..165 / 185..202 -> 1.15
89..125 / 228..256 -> 2.21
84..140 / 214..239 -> 1.77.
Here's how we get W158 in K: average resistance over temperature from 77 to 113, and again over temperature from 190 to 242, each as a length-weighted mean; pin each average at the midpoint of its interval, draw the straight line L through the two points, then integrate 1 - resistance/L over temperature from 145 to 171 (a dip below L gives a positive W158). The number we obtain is -3.3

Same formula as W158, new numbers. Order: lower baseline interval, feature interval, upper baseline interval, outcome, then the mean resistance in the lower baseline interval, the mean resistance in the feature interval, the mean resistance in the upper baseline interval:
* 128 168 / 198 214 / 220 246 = 0.27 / 320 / 372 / 406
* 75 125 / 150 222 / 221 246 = -3.85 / 204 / 351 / 408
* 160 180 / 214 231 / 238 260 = 0.42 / 334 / 377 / 412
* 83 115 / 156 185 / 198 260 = -3.84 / 180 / 336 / 393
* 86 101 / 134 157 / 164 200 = -3.19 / 185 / 323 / 354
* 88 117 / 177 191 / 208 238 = -1.99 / 172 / 359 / 383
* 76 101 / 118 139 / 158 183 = -0.55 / 212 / 280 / 335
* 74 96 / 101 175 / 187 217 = 4.69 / 230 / 278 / 370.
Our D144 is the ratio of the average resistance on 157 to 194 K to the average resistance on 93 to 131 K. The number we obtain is 1.72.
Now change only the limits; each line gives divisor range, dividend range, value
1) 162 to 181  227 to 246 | 1.24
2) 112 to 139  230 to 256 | 1.57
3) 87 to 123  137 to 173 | 1.77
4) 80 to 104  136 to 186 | 1.70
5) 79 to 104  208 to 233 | 1.90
